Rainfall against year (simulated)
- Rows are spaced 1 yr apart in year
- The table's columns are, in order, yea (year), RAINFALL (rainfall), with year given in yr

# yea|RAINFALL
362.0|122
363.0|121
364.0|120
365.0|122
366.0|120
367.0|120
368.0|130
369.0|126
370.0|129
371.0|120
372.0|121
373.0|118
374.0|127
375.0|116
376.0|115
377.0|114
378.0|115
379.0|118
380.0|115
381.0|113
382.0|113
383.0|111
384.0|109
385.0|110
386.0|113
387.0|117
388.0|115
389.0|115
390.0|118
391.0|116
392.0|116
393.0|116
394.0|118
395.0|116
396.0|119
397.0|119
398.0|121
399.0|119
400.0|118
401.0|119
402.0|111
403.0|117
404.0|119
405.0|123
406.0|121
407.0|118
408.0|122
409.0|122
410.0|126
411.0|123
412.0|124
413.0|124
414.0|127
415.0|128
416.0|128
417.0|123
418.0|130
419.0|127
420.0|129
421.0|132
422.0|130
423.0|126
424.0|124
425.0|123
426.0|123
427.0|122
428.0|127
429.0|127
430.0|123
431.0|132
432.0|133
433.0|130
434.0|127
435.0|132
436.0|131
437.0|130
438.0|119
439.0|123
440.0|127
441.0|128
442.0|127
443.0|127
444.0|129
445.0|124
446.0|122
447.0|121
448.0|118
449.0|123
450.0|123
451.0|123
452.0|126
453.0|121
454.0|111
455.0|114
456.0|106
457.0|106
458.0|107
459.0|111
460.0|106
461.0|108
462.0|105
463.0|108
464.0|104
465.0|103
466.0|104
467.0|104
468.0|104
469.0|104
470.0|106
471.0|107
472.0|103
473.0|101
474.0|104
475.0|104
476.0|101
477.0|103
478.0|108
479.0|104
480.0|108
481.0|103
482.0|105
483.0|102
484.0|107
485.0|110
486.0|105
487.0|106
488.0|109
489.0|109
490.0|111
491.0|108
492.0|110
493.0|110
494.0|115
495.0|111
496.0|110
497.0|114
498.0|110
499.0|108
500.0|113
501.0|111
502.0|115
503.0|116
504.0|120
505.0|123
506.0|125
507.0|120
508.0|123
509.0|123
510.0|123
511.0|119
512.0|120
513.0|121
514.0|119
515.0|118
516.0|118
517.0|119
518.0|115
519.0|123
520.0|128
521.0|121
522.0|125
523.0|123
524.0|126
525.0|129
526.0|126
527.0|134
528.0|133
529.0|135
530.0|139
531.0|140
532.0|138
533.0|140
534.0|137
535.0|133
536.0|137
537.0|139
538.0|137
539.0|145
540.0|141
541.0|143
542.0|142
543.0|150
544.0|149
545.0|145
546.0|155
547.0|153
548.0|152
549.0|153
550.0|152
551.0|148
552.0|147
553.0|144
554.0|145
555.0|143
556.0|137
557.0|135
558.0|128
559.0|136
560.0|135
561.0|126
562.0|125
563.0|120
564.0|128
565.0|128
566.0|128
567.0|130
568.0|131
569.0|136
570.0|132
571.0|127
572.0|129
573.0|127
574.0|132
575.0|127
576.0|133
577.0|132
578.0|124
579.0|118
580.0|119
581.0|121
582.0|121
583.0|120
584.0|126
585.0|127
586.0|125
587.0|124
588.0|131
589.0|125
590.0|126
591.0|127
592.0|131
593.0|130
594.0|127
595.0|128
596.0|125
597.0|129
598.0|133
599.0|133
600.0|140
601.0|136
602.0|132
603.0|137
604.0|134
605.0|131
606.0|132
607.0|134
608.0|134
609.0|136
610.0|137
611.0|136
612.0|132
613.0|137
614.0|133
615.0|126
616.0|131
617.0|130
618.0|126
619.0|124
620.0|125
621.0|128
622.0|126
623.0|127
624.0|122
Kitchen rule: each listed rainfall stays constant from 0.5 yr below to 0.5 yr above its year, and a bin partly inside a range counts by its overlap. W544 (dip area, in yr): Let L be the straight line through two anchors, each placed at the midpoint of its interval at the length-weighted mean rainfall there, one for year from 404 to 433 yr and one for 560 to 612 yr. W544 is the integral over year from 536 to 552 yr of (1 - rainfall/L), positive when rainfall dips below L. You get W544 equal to -2.3 yr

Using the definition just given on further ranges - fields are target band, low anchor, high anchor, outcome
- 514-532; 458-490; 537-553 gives 1.02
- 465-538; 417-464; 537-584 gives 6.97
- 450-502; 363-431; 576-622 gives 6.58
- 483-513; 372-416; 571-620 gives 2.43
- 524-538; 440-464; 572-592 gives -1.46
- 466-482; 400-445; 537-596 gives 2.99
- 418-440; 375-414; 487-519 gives -1.95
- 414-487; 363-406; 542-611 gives 3.71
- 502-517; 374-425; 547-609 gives 0.80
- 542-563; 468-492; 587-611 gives -3.63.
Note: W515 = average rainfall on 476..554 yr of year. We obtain 125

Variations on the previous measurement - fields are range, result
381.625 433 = 121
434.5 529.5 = 115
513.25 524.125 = 121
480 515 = 113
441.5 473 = 113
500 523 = 120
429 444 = 128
